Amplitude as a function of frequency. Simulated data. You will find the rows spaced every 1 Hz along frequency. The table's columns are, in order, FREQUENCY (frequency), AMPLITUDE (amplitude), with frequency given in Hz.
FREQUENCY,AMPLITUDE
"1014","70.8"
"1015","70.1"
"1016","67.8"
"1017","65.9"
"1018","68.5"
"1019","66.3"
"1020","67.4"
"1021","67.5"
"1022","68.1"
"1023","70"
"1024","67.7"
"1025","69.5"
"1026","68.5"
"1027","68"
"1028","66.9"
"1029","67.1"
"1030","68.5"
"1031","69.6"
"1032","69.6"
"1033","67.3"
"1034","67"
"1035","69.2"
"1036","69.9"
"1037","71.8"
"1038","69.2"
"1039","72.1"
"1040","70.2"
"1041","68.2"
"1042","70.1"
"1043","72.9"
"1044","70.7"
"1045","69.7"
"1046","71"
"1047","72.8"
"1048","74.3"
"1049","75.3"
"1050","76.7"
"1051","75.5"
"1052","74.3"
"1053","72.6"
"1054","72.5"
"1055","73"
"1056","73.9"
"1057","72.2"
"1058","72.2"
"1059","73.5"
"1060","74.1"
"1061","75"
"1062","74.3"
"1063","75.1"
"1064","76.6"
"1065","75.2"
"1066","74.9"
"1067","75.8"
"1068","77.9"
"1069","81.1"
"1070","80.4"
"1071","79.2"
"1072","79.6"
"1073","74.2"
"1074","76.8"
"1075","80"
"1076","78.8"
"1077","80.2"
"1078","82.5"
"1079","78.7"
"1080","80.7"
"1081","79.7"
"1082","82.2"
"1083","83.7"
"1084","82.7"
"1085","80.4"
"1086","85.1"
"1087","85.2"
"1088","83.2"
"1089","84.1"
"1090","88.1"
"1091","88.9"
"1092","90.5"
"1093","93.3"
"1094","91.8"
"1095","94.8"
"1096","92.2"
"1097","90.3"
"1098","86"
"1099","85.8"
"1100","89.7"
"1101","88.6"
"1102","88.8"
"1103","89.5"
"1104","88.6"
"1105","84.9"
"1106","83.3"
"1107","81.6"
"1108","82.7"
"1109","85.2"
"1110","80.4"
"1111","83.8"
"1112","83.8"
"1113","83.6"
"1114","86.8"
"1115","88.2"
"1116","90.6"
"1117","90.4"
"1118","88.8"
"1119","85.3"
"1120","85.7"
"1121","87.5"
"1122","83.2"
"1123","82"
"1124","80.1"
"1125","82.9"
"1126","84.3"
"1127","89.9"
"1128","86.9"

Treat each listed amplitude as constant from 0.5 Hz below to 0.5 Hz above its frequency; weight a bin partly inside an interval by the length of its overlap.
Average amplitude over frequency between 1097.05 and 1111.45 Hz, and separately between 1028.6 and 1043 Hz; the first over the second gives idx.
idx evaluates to 1.2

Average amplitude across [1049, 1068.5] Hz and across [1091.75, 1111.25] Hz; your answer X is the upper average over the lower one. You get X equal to 1.2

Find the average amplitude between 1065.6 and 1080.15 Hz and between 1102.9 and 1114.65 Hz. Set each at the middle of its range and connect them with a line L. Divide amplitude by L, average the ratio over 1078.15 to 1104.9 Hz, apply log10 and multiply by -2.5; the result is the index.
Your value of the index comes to -0.06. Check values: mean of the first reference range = 78.7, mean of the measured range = 86.6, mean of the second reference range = 84.4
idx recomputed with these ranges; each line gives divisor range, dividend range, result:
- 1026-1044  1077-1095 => 1.23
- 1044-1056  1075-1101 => 1.17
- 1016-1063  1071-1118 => 1.20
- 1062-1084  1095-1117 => 1.10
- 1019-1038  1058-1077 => 1.12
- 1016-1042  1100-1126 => 1.25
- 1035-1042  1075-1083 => 1.15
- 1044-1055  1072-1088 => 1.10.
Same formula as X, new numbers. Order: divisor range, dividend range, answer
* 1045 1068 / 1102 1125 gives 1.15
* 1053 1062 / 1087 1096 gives 1.22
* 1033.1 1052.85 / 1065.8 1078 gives 1.10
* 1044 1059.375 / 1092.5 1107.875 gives 1.21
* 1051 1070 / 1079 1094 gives 1.13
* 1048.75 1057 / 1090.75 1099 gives 1.22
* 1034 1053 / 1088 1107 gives 1.23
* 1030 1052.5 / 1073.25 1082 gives 1.12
